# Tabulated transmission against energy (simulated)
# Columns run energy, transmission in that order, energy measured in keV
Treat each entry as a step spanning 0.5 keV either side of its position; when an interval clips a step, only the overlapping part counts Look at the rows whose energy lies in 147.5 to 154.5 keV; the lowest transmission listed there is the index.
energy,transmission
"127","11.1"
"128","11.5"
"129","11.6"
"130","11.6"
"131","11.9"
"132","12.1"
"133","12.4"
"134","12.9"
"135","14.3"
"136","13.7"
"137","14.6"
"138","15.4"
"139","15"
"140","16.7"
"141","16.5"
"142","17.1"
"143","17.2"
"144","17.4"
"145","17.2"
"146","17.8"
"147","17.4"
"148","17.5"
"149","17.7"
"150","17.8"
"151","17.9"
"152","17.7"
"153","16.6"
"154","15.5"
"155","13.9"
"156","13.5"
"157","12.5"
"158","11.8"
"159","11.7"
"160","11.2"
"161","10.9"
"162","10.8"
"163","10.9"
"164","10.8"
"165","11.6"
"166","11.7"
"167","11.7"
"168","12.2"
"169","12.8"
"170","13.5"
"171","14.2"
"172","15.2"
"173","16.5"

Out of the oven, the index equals 15.5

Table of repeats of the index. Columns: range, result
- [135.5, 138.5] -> 13.7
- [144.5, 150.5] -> 17.2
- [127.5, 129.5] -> 11.5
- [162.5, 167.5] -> 10.8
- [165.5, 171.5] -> 11.7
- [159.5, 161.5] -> 10.9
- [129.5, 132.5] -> 11.6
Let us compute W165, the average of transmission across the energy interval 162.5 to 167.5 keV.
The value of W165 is 11.3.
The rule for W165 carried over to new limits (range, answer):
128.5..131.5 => 11.7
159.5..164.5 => 10.9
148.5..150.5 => 17.8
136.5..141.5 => 15.6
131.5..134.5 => 12.5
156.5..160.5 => 11.8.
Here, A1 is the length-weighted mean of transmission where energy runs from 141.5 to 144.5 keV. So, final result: 17.2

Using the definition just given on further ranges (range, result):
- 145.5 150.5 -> 17.6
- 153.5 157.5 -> 13.8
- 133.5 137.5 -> 13.9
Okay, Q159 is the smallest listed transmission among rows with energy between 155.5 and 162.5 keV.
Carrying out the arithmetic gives 10.8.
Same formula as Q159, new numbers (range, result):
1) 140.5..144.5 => 16.5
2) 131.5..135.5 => 12.1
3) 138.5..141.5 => 15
